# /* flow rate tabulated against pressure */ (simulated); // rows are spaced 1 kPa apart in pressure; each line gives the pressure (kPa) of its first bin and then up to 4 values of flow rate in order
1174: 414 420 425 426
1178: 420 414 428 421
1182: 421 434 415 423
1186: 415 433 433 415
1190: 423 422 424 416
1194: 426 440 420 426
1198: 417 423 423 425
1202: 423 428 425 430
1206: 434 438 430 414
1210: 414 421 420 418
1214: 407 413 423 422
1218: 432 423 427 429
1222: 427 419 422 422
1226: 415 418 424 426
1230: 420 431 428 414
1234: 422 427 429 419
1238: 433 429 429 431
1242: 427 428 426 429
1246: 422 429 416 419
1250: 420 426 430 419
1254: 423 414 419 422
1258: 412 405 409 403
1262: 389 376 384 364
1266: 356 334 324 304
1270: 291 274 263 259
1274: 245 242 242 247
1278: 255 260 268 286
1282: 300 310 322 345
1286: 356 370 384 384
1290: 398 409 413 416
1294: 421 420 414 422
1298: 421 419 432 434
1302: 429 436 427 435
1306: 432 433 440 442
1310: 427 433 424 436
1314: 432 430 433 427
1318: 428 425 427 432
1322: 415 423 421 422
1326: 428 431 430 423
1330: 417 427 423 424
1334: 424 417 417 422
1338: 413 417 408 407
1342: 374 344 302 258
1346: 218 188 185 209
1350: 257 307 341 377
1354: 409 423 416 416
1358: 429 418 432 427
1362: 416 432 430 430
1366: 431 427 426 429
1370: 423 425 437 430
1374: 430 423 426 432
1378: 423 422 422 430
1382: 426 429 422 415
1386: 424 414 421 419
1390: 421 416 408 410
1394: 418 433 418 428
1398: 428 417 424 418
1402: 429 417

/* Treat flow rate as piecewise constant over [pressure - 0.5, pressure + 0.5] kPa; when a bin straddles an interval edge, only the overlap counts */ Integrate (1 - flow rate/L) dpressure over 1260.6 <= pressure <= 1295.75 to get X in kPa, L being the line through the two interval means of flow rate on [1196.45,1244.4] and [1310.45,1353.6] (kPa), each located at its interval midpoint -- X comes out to 6.2 kPa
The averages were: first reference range 424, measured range 332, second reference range 384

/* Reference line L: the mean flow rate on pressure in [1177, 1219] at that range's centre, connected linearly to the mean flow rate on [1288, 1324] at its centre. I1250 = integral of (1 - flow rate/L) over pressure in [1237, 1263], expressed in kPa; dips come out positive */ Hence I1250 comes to 0.3 kPa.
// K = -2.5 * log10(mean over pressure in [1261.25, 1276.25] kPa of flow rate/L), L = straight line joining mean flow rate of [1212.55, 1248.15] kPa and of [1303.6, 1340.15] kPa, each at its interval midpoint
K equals 0.33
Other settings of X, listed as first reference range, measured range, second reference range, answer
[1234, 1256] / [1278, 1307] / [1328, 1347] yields 1.36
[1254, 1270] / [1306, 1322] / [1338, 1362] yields -3.07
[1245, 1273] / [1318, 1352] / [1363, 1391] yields 2.92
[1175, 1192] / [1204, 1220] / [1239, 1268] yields -0.23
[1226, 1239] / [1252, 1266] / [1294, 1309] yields 0.77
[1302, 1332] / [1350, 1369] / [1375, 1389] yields 0.82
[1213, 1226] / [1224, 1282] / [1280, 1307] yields 4.38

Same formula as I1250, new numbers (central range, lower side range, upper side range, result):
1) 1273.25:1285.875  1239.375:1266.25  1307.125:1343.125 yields 4.2 kPa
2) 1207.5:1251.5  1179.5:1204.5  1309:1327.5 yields 0.2 kPa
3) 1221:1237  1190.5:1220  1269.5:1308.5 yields -0.7 kPa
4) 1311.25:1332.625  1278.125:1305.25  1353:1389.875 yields -1.6 kPa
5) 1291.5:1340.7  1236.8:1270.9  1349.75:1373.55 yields -2.4 kPa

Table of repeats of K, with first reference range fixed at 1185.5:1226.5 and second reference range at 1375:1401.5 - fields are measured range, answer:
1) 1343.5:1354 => 0.48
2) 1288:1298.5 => 0.03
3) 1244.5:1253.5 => 0.00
